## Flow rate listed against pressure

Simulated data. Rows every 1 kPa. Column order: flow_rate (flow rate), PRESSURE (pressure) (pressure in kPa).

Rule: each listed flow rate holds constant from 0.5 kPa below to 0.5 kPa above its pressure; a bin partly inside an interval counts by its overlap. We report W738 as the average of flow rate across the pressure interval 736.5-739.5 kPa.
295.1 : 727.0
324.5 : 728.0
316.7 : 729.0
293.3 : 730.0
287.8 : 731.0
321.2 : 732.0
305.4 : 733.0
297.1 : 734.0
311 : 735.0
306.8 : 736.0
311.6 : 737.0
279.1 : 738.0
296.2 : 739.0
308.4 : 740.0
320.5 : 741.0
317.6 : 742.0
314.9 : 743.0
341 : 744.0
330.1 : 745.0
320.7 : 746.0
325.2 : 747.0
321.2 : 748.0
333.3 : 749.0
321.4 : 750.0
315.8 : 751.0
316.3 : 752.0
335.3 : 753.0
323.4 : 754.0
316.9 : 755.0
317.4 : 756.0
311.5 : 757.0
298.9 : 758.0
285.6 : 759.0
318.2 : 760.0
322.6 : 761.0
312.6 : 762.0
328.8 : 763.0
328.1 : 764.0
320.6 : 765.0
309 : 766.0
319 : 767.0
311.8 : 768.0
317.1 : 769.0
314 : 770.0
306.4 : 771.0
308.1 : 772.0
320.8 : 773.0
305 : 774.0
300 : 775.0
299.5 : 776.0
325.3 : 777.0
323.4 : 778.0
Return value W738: 296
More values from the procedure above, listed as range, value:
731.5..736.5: 308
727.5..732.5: 309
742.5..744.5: 328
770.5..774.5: 310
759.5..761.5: 320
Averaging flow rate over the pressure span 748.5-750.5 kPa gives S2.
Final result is 327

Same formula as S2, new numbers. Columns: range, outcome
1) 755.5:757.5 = 314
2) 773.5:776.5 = 302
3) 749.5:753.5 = 322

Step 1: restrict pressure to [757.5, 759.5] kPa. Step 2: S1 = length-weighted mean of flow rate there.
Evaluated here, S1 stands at 292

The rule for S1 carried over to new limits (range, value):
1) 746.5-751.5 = 323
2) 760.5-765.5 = 323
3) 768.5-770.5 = 316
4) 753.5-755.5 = 320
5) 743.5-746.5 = 331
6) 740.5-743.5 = 318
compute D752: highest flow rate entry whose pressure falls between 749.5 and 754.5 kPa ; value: 335.3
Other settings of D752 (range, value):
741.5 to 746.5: 341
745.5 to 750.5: 333.3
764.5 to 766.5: 320.6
